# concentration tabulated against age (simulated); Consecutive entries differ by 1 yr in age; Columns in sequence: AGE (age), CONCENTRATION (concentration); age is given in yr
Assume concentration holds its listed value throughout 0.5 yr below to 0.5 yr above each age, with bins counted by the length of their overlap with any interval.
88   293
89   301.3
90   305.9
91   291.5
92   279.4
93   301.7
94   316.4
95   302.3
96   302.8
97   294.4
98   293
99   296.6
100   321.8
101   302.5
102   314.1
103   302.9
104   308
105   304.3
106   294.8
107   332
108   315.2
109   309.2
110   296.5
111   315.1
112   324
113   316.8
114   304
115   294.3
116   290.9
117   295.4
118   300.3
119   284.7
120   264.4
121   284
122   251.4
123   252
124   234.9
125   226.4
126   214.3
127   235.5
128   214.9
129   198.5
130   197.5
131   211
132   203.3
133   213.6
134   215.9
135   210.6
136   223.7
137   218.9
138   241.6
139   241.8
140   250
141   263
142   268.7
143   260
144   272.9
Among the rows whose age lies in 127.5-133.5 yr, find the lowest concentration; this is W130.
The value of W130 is 197.5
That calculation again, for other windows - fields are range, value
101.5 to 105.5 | 302.9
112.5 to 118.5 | 290.9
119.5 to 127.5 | 214.3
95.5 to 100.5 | 293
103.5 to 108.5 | 294.8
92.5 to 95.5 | 301.7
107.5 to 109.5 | 309.2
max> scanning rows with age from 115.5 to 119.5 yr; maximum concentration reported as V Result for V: 300.3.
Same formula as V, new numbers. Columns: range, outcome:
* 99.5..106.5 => 321.8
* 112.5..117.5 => 316.8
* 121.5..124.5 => 252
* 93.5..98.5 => 316.4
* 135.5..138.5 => 241.6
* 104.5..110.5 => 332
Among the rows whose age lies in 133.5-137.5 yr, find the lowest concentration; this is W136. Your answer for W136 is 210.6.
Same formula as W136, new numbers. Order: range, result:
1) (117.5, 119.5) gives 284.7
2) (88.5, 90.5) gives 301.3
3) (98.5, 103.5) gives 296.6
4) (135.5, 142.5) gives 218.9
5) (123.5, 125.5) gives 226.4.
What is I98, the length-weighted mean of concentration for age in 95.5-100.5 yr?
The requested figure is 302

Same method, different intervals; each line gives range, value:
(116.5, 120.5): 286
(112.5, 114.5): 310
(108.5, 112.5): 311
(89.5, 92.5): 292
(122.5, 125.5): 238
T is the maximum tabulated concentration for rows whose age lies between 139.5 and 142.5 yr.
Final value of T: 268.7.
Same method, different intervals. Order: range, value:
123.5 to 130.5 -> 235.5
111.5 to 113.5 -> 324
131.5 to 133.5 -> 213.6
